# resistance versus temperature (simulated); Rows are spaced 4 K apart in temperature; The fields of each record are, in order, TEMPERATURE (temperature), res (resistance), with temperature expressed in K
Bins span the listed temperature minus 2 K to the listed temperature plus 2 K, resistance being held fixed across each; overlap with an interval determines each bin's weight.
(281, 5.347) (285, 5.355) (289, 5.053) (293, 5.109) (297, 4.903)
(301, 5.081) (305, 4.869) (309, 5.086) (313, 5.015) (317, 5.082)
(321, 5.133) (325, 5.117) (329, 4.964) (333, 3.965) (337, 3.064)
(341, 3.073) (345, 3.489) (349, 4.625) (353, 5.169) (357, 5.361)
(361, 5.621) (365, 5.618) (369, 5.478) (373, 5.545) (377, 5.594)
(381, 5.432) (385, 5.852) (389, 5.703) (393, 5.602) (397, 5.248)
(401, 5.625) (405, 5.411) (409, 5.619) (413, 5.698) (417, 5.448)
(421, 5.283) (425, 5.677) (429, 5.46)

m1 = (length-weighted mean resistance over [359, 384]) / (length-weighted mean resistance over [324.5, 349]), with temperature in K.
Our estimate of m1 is 1.4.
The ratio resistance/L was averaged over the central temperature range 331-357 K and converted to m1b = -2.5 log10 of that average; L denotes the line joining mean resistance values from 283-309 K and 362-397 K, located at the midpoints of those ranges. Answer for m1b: 0.32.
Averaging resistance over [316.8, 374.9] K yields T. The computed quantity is 4.74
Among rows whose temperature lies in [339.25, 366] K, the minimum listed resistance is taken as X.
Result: 3.073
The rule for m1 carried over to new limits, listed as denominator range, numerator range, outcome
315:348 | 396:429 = 1.30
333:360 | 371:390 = 1.35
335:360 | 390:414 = 1.32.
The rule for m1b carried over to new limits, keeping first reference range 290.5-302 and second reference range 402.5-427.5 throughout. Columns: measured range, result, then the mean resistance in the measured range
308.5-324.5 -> 0.01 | 5.08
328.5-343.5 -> 0.39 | 3.64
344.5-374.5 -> 0.02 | 5.19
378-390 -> -0.05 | 5.65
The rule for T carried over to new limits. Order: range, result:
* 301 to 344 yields 4.54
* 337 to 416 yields 5.2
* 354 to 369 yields 5.5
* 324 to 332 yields 4.9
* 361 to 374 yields 5.56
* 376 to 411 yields 5.56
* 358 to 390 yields 5.59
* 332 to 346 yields 3.35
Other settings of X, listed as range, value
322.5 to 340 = 3.064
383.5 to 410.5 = 5.248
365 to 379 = 5.478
